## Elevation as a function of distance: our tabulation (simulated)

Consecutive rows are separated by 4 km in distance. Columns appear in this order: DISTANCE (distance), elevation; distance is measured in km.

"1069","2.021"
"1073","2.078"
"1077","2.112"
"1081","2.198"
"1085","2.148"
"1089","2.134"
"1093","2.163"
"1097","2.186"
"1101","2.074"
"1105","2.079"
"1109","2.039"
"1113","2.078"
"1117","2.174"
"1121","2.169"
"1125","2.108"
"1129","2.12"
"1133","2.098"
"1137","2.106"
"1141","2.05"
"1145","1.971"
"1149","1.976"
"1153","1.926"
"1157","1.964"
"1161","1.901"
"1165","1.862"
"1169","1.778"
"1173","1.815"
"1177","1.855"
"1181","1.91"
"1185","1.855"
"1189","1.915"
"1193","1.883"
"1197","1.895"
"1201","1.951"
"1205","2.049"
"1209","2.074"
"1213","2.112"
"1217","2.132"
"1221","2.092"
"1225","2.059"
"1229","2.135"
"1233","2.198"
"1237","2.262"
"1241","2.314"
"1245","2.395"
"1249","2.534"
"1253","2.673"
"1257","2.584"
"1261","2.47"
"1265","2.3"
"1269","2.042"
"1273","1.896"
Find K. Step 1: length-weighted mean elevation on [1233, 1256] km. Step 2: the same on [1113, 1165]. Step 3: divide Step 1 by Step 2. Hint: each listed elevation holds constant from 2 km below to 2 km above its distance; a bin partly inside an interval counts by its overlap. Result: 1.19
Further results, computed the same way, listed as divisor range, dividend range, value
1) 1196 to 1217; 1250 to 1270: 1.20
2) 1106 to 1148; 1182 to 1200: 0.91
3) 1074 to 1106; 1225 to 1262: 1.11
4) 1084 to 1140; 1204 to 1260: 1.07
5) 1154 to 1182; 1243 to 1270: 1.31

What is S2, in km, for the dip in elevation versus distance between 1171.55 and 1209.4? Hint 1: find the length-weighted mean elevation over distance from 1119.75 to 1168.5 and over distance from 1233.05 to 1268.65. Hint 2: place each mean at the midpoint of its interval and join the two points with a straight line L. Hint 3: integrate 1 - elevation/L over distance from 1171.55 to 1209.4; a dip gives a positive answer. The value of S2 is 4.7 km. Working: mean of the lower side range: 2.01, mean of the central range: 1.92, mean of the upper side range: 2.41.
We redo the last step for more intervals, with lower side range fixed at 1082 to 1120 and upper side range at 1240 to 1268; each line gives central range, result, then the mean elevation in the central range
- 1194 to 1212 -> 2.71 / 1.99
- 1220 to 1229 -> 1.15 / 2.09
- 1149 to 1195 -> 7.97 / 1.88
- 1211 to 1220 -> 0.97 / 2.12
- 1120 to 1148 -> 1.43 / 2.08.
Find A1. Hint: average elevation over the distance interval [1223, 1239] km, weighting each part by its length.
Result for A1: 2.16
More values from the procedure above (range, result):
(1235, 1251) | 2.38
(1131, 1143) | 2.08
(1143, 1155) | 1.96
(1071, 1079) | 2.09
